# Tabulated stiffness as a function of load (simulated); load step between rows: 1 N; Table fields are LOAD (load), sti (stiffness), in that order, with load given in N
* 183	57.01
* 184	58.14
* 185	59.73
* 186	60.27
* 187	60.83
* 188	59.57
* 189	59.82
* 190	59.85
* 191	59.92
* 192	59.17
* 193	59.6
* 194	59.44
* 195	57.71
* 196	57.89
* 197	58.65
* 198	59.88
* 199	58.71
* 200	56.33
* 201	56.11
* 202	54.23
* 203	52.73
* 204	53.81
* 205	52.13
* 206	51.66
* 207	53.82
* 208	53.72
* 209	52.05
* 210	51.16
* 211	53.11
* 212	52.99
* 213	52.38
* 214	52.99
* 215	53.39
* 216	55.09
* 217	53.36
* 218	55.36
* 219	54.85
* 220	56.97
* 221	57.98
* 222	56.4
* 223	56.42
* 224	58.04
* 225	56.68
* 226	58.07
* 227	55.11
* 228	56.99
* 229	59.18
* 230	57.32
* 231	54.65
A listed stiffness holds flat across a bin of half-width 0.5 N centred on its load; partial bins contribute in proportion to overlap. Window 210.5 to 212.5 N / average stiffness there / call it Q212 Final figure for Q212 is 53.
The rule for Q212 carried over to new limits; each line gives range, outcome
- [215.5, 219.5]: 54.7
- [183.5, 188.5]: 59.7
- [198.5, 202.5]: 56.3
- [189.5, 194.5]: 59.6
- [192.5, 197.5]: 58.7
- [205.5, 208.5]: 53.1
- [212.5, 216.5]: 53.5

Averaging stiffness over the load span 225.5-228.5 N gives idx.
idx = 56.7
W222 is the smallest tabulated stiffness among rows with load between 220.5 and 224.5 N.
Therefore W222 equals 56.4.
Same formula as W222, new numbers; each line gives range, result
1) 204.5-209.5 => 51.66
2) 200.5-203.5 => 52.73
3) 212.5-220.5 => 52.38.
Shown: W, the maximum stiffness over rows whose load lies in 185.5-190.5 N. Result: 60.83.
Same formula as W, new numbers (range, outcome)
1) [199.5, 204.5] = 56.33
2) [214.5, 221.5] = 57.98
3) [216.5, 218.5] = 55.36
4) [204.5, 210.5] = 53.82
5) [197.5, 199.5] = 59.88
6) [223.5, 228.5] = 58.07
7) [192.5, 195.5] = 59.6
